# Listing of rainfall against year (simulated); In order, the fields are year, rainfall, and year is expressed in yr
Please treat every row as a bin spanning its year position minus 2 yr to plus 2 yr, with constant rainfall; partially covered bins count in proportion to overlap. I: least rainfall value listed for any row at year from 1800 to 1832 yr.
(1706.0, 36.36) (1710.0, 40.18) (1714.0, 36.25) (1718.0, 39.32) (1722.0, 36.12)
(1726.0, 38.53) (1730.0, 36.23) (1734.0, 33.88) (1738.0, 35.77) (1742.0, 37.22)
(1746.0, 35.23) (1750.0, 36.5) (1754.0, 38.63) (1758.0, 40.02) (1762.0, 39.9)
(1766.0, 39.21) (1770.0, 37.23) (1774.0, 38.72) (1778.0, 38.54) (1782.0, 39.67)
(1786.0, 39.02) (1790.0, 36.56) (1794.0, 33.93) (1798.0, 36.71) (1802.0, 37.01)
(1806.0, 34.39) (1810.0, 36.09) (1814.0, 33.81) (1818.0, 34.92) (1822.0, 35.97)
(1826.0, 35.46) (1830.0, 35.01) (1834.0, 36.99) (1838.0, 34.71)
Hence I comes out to 33.81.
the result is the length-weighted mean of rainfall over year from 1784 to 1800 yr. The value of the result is 36.6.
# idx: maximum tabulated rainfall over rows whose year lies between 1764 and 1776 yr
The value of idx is 39.21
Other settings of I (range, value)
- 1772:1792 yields 36.56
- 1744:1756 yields 35.23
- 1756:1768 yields 39.21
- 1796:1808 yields 34.39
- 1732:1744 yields 33.88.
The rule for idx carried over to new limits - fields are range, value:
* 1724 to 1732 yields 38.53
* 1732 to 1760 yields 40.02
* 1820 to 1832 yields 35.97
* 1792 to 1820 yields 37.01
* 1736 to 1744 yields 37.22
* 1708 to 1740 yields 40.18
